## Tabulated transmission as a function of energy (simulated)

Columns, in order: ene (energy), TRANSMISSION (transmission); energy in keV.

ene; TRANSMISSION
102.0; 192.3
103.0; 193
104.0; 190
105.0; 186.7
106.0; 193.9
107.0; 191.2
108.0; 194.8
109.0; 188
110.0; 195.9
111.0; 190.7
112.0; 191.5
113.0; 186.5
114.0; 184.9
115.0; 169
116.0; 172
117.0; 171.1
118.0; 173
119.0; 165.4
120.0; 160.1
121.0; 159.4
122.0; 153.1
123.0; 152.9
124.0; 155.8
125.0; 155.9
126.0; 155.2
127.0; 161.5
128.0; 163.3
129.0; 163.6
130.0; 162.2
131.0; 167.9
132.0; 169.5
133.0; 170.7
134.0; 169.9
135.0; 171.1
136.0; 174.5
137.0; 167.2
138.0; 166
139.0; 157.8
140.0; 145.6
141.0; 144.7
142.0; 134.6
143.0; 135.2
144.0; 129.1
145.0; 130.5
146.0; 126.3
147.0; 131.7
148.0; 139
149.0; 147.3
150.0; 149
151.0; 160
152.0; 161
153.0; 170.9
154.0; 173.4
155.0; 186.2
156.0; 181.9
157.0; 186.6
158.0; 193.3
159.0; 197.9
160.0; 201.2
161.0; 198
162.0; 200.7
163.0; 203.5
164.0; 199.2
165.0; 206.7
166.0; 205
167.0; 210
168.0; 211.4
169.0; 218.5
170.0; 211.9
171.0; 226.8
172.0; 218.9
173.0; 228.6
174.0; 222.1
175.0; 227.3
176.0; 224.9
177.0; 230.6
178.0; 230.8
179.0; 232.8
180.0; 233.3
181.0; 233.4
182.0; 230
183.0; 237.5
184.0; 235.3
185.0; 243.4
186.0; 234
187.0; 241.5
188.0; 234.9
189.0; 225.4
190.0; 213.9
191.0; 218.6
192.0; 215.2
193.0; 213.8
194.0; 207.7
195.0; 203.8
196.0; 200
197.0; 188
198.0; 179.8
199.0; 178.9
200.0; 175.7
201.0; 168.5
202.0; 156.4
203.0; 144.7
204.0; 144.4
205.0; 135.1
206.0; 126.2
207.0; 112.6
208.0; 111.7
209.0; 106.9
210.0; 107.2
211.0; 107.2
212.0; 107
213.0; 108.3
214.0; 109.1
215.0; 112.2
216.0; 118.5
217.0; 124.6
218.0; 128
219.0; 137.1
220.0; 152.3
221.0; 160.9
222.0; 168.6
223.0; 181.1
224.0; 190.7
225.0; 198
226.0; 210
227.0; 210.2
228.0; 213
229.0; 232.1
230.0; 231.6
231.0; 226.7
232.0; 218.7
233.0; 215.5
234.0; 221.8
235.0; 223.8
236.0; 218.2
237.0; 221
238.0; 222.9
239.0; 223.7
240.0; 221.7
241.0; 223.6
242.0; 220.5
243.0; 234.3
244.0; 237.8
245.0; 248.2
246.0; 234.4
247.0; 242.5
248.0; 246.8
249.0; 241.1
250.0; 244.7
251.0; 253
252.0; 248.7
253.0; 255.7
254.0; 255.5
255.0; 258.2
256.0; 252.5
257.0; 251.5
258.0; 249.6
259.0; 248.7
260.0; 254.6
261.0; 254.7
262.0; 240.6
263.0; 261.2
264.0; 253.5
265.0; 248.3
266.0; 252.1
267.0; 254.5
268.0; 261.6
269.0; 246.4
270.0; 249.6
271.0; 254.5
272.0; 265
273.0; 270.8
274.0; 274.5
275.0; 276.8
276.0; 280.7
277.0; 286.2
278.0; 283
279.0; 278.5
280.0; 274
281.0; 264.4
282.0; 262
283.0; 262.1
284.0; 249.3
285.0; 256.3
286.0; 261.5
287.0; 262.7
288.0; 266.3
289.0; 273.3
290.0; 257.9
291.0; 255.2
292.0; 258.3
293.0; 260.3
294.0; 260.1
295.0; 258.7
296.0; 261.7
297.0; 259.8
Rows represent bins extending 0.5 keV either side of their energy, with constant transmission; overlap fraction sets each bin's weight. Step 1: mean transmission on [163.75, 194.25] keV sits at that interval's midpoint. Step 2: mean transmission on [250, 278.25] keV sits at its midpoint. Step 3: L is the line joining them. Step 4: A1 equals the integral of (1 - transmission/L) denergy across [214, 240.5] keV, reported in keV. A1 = 5.8 keV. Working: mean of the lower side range 224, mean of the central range 190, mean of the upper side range 258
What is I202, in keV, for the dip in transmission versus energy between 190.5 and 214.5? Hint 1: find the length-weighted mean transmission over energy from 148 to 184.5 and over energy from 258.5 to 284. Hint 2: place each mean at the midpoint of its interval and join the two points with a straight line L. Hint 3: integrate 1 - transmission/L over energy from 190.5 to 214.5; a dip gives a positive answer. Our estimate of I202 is 7.3 keV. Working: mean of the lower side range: 204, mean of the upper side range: 262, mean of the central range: 155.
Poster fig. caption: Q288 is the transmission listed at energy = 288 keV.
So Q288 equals 266.3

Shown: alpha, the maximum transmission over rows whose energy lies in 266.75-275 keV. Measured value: 276.8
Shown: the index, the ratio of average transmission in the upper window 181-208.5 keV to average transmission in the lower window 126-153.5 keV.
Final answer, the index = 1.25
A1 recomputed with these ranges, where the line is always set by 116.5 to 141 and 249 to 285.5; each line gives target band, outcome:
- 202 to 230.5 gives 9.5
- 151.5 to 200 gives -3.8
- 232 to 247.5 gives 0.8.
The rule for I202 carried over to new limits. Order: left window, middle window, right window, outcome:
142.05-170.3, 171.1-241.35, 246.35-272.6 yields 6.87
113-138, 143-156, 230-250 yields 2.05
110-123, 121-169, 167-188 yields 7.41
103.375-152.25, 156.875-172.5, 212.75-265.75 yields -2.16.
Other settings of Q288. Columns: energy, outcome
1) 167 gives 210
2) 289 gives 273.3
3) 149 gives 147.3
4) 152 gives 161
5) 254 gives 255.5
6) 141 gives 144.7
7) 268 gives 261.6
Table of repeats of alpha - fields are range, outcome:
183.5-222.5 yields 243.4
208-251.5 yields 253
